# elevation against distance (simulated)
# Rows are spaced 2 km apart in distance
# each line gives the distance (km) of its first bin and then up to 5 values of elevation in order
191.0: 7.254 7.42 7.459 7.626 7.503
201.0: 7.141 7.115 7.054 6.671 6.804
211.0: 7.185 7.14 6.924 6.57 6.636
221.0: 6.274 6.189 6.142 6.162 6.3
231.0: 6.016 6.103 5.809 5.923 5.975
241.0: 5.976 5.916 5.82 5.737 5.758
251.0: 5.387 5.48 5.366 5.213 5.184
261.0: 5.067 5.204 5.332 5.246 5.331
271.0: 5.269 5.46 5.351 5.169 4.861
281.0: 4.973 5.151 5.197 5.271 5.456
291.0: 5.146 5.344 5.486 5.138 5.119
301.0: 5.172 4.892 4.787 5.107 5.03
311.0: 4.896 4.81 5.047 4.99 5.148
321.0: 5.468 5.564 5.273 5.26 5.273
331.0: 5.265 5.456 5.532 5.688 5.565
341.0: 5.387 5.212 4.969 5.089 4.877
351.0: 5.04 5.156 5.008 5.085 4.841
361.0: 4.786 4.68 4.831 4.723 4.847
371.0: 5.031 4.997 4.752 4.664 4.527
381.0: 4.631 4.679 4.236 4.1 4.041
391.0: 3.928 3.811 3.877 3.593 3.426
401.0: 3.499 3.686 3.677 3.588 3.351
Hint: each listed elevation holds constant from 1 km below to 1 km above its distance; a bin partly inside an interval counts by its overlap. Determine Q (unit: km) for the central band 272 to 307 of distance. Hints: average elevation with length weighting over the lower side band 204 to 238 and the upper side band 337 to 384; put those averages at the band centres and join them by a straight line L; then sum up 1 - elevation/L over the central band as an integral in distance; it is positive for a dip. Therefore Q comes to 3.3 km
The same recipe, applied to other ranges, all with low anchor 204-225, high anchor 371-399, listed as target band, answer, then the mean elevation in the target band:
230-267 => 3.7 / 5.62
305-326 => 0.6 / 5.12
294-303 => 0.5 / 5.19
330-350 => -1.5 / 5.3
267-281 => 1.5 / 5.22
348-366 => -0.9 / 4.92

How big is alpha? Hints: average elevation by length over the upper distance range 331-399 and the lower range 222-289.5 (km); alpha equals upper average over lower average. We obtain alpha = 0.9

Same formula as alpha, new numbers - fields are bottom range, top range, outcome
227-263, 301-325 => 0.89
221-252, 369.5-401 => 0.72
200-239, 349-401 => 0.69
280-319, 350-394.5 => 0.91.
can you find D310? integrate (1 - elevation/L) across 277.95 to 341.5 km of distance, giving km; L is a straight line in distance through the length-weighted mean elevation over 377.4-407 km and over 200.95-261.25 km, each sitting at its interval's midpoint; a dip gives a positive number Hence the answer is -1.6 km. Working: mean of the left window 6.16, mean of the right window 3.98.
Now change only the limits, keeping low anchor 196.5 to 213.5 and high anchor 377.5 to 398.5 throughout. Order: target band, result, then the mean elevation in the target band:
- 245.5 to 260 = 2.03 km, 5.46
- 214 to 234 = 1.42 km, 6.33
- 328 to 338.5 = -0.88 km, 5.45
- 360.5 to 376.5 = -1.34 km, 4.83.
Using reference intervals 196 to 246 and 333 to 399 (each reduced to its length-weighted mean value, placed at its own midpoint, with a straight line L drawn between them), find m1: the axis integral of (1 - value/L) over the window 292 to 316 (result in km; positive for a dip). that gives 1.9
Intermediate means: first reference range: 6.52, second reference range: 4.75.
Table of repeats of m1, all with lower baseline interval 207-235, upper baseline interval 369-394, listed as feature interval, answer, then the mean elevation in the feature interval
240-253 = 0.9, 5.74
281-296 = 1.0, 5.27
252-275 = 2.5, 5.29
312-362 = -1.7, 5.19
